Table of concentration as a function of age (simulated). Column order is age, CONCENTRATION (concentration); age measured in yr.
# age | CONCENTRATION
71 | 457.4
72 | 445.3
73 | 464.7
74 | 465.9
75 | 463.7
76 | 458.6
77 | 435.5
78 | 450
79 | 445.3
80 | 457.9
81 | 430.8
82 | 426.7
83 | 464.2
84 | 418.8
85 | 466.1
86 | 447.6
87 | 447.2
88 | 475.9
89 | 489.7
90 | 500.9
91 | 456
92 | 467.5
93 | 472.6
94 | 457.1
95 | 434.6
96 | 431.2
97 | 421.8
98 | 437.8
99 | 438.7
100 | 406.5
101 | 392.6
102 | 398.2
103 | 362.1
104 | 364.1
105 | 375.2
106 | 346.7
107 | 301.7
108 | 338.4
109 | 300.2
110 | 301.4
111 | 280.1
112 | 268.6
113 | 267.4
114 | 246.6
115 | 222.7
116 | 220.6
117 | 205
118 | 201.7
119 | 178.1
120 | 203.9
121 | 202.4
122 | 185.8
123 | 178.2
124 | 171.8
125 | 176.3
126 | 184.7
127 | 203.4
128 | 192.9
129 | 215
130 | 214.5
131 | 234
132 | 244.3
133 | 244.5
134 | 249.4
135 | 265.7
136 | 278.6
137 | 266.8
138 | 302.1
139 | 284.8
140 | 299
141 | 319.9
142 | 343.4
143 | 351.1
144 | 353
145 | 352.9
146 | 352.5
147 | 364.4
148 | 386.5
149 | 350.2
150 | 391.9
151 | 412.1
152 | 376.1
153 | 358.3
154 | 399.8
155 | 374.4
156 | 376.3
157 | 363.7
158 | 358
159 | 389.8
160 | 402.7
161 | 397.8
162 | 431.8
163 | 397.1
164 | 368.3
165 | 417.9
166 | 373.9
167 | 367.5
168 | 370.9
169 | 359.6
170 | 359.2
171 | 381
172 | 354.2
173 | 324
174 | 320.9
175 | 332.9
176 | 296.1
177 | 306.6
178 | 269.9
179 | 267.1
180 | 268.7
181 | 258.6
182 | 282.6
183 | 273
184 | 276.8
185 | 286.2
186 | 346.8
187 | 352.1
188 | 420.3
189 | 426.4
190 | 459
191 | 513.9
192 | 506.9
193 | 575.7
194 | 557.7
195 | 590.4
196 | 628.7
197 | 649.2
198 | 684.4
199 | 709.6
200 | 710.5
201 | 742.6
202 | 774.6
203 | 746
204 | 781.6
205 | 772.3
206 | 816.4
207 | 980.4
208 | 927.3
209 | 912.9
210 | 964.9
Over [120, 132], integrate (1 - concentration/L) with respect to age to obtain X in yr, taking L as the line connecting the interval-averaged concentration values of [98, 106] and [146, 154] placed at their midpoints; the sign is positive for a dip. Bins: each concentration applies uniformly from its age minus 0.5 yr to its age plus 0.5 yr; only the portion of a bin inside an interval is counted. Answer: 5.79 yr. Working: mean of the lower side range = 391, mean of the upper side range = 377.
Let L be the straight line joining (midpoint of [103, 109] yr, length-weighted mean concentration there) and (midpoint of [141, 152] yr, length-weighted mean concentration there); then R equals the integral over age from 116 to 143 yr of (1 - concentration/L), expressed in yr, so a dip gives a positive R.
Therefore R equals 9.2 yr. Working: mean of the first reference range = 343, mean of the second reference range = 364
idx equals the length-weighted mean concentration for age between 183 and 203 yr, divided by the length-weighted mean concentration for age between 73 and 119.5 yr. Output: 1.4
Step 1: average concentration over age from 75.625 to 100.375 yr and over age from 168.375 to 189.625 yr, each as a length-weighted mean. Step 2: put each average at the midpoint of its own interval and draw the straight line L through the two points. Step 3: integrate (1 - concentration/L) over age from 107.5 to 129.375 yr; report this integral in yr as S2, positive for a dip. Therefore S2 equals 9.8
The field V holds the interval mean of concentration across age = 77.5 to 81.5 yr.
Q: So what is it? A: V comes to 446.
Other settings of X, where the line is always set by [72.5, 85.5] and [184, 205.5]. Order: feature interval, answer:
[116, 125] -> 5.5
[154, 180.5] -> 9.2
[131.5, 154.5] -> 8.5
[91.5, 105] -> 1.4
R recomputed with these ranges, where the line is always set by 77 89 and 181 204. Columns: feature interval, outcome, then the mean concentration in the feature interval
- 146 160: 3.4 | 377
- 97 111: 3.0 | 365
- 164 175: 3.2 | 362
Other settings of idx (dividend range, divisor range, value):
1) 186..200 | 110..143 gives 2.27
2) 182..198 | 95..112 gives 1.25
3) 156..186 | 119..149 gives 1.30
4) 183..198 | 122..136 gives 2.19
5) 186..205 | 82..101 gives 1.33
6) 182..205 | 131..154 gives 1.68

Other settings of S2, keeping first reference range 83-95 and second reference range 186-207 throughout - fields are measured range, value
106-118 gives 5.5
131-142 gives 5.3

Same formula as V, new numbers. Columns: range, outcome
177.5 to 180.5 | 269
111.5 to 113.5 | 268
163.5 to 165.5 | 393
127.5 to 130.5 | 207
